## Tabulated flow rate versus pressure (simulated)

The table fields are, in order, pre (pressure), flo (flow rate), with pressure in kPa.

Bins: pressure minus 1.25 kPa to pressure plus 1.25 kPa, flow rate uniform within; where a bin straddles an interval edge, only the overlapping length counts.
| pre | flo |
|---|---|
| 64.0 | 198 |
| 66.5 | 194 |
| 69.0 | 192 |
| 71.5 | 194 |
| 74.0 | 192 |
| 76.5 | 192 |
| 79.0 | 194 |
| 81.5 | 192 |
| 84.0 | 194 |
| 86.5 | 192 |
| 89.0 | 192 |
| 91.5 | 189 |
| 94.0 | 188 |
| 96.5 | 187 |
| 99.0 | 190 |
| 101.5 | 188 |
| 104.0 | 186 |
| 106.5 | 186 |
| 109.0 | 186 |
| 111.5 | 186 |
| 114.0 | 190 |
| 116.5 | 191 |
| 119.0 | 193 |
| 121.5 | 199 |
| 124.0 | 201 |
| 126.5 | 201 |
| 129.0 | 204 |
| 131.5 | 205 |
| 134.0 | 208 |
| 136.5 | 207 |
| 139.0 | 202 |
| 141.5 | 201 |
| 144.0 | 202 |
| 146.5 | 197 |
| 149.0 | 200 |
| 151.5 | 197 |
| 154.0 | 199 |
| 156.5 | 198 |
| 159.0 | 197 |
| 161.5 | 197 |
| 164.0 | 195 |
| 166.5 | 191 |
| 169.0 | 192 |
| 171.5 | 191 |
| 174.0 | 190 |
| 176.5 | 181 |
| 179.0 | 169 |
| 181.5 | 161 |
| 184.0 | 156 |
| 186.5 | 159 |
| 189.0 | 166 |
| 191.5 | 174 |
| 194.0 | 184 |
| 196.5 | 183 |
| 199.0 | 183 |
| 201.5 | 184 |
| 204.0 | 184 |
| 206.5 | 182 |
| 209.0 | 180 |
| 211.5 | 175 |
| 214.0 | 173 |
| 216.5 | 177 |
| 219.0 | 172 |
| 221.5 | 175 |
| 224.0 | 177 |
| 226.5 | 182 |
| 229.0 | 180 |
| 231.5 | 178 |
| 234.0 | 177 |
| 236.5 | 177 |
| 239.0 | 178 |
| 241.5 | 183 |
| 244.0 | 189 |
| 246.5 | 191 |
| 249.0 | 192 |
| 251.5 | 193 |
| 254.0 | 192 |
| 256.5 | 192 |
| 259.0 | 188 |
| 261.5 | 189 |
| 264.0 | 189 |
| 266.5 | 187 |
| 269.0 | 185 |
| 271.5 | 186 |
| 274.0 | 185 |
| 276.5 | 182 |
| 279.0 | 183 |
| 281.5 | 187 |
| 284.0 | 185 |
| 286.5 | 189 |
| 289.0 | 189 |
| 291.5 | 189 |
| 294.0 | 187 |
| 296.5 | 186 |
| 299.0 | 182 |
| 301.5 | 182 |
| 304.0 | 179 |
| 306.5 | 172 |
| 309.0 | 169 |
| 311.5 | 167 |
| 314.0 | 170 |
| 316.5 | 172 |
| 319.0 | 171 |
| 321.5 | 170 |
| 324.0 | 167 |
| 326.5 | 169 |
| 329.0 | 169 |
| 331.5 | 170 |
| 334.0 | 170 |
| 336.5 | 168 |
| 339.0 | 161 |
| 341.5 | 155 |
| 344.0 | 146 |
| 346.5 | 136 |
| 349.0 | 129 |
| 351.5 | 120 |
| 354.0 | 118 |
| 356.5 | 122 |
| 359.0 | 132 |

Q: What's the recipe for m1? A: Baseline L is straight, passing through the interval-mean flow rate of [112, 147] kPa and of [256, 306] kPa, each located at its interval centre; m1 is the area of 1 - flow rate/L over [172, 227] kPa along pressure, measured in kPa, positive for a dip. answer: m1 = 4.95 kPa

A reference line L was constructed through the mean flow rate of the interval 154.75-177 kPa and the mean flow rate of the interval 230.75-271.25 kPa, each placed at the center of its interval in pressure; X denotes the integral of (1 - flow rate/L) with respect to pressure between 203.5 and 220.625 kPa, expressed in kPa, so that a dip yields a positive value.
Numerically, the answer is 1.1 kPa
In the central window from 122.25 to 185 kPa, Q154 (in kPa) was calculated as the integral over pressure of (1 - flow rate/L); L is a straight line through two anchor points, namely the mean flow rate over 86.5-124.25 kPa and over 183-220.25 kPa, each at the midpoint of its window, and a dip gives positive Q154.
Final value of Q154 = -3.79 kPa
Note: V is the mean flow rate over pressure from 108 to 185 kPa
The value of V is 193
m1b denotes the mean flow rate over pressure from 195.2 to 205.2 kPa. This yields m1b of 184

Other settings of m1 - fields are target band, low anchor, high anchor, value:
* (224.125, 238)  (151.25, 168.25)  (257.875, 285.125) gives 0.8 kPa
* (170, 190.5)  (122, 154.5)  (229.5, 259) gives 2.5 kPa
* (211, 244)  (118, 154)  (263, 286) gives 2.3 kPa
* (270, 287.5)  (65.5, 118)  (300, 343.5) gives -1.2 kPa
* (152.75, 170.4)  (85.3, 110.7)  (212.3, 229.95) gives -1.3 kPa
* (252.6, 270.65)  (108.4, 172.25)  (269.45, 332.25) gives -0.6 kPa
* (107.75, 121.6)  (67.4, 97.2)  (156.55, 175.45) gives 0.2 kPa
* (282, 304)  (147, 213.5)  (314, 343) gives -1.9 kPa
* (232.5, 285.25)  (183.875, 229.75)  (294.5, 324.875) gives -3.2 kPa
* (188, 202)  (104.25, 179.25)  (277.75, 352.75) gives 0.6 kPa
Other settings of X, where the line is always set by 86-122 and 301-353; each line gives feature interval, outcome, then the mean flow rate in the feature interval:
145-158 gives -1.0 kPa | 198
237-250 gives -1.0 kPa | 186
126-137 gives -1.1 kPa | 205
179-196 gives 1.1 kPa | 168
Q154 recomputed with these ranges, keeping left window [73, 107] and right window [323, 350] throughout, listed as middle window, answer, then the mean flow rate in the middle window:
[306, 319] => -0.7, 170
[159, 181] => -1.0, 188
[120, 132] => -1.0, 202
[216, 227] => -0.2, 176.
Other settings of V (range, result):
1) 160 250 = 180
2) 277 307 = 184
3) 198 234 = 179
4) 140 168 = 198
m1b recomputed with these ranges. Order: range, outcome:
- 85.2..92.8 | 191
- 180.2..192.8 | 163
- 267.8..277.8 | 184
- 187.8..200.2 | 178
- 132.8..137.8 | 207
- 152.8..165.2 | 197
